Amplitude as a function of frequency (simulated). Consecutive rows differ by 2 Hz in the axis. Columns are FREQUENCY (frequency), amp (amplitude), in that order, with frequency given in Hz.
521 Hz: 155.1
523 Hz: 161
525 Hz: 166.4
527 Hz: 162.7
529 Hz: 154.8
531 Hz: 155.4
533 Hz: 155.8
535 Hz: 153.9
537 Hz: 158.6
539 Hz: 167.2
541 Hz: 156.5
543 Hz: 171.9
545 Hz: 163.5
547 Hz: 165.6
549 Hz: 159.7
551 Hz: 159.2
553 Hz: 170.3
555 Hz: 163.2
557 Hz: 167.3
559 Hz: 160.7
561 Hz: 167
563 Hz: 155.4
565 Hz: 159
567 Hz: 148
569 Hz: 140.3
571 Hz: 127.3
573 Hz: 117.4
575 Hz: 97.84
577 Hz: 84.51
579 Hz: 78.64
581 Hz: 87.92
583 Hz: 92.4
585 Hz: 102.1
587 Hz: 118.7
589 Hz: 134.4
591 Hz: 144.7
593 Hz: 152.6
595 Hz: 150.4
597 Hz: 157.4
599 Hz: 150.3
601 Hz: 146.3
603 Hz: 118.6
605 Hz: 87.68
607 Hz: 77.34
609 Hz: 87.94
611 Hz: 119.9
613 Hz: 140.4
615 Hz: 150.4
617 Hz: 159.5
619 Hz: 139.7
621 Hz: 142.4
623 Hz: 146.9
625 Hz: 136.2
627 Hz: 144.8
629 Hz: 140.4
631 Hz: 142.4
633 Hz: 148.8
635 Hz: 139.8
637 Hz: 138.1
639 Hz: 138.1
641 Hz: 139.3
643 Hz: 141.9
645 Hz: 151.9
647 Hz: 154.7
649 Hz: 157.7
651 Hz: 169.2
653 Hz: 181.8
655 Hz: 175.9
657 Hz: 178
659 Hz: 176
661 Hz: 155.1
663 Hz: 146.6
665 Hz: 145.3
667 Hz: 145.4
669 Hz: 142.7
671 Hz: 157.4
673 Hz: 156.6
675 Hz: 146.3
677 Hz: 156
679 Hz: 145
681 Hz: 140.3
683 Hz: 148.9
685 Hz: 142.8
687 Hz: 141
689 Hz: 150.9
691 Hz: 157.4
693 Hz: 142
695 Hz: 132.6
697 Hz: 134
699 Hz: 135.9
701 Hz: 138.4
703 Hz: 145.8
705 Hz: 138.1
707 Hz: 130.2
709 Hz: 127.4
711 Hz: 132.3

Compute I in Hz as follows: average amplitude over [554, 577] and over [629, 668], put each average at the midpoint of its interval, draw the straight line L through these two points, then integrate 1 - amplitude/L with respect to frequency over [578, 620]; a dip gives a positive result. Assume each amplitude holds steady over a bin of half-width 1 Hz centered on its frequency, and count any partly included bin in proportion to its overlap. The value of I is 6.77 Hz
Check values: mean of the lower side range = 143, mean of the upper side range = 154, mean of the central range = 124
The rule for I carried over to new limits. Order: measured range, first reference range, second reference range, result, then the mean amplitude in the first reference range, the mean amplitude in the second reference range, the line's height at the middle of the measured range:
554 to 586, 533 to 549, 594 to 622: 4.5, 162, 131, 148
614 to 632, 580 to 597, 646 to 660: 0.5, 125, 170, 149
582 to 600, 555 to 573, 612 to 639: 1.7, 152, 144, 148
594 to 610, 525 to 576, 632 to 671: 3.4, 155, 154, 154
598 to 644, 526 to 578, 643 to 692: 5.9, 152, 155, 154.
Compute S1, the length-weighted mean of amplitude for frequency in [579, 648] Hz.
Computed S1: 132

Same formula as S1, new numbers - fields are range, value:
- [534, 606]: 140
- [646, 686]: 156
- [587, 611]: 127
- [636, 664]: 157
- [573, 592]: 105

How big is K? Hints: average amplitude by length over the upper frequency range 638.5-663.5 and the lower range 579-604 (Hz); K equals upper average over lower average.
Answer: 1.25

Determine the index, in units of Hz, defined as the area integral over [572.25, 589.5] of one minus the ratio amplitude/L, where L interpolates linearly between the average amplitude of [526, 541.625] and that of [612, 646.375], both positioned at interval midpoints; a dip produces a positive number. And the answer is 5.8 Hz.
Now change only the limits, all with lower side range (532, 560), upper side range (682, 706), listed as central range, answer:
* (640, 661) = -2.0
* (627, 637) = 0.5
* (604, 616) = 3.4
